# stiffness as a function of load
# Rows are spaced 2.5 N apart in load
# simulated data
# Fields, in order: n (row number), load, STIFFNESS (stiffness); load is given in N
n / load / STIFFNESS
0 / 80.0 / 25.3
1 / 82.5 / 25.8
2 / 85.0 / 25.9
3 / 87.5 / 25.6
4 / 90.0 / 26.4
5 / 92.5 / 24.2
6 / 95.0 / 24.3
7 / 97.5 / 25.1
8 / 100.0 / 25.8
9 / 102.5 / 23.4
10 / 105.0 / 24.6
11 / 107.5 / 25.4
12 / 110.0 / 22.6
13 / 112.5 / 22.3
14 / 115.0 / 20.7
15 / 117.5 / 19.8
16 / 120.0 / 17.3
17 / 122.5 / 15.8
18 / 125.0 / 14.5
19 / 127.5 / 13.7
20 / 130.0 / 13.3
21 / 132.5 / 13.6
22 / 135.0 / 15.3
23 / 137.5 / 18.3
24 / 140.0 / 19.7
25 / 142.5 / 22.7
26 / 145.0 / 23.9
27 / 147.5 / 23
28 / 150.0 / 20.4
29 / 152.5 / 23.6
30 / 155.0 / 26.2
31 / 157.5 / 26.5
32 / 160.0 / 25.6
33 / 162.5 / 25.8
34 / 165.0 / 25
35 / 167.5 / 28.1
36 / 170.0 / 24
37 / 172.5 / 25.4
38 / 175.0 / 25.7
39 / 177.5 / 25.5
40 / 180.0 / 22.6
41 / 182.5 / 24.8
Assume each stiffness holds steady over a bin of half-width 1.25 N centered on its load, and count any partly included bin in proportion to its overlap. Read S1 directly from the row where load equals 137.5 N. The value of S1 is 18.3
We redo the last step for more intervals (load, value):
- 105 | 24.6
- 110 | 22.6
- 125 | 14.5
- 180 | 22.6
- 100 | 25.8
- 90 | 26.4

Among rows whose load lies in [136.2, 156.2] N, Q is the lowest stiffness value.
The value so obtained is 18.3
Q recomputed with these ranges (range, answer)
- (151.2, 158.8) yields 23.6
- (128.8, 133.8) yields 13.3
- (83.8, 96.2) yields 24.2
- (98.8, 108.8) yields 23.4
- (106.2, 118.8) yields 19.8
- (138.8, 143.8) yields 19.7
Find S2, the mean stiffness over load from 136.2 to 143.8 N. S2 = 20.2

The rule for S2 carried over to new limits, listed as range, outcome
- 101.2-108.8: 24.5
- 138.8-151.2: 22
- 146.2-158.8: 23.9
